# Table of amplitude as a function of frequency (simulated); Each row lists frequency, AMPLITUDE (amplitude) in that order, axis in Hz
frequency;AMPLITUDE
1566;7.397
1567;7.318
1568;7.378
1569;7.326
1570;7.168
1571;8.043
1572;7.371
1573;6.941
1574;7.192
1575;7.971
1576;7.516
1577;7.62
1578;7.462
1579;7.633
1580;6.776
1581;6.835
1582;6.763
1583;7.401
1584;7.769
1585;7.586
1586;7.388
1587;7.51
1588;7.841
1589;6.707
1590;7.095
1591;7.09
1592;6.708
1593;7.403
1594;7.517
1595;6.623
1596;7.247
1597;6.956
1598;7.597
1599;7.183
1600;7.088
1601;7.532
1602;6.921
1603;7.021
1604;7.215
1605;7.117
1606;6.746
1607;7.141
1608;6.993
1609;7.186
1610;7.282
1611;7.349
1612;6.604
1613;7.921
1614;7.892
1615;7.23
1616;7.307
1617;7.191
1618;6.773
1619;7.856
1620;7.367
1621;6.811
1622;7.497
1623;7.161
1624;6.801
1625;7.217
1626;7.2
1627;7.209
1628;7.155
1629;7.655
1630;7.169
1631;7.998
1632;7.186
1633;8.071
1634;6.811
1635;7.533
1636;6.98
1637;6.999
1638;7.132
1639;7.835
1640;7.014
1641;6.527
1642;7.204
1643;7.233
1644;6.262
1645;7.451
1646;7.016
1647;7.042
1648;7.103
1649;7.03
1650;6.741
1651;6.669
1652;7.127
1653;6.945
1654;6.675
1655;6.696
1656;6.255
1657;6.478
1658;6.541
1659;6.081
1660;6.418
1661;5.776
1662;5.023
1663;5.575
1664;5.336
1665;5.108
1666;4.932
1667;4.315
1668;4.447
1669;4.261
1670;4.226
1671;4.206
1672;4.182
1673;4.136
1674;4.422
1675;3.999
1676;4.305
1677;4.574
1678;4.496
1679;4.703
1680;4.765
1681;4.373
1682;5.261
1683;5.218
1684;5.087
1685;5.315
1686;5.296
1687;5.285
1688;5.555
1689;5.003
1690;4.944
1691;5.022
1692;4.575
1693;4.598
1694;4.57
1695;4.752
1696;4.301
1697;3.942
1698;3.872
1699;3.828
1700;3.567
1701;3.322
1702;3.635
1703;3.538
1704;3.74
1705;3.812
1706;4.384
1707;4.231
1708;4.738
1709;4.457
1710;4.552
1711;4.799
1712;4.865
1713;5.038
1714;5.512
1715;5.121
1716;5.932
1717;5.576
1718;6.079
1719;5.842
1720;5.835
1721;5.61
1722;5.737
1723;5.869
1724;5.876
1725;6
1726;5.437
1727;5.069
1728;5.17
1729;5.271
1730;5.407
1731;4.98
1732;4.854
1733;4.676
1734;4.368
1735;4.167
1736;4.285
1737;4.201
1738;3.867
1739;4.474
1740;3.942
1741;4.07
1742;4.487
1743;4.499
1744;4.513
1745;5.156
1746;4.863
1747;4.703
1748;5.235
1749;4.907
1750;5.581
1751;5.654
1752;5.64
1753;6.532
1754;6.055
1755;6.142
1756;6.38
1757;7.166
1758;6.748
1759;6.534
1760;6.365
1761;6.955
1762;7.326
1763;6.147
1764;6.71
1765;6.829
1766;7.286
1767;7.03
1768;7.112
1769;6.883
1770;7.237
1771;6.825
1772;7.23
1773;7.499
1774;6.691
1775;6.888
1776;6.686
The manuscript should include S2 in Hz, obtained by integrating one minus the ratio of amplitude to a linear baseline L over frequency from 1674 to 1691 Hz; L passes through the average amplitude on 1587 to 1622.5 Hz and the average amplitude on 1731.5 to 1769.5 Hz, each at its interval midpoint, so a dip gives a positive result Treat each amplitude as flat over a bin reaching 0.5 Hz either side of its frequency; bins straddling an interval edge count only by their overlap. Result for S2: 3.9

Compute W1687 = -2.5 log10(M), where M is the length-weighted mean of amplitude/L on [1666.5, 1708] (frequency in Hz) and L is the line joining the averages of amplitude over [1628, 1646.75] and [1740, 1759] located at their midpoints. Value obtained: 0.40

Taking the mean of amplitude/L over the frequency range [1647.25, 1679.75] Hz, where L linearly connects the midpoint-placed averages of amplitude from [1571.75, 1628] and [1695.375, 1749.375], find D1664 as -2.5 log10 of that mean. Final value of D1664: 0.095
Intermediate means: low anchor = 7.24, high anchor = 4.74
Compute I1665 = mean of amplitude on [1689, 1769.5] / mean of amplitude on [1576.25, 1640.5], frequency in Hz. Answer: 0.72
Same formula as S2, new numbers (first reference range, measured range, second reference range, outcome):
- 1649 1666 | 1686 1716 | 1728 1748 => 4.6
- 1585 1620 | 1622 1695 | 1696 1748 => 1.6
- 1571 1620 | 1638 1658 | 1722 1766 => -0.9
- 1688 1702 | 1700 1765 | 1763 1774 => 5.7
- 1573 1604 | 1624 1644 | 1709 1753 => -2.0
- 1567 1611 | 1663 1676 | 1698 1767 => 3.4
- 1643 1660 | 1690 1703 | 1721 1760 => 4.0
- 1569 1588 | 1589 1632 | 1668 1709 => -4.6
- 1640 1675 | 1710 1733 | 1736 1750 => -2.4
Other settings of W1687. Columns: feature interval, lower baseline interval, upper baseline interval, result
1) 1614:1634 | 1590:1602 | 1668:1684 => -0.18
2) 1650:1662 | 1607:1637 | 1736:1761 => 0.05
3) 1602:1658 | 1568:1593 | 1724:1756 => -0.08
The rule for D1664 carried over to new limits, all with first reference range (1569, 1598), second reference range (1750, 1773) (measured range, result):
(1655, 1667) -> 0.22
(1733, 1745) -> 0.48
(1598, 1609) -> 0.02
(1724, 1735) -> 0.31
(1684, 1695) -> 0.35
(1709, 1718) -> 0.30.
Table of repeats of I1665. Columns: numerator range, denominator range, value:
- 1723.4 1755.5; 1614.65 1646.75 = 0.69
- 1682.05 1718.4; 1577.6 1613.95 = 0.65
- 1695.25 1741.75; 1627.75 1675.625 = 0.76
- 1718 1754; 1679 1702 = 1.10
